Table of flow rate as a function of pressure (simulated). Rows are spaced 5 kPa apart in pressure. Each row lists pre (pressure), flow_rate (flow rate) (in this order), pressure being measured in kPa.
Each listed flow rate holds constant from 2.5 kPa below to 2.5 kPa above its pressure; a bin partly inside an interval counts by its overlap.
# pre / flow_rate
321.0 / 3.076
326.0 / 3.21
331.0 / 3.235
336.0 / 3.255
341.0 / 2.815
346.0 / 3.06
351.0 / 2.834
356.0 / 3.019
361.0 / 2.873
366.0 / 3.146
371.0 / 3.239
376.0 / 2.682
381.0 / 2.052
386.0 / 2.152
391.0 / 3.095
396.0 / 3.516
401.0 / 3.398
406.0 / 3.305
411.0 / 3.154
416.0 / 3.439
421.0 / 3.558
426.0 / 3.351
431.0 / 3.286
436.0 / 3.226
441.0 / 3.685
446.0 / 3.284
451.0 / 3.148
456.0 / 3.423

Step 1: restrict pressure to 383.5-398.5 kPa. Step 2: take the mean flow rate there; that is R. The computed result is 2.92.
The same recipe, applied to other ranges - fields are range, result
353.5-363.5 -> 2.95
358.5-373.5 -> 3.09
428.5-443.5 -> 3.4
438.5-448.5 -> 3.48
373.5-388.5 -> 2.3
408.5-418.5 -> 3.3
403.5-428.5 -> 3.36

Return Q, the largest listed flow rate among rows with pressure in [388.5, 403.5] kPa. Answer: 3.516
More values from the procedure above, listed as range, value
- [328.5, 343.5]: 3.255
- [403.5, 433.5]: 3.558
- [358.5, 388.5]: 3.239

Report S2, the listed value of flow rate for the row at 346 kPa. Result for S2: 3.06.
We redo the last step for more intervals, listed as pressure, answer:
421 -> 3.558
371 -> 3.239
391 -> 3.095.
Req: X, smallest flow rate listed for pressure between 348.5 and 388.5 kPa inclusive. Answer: 2.052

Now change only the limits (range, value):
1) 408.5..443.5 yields 3.154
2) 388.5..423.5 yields 3.095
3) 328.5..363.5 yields 2.815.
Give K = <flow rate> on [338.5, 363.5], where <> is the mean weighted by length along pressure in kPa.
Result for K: 2.92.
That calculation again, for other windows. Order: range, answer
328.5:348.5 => 3.09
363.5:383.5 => 2.78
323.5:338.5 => 3.23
